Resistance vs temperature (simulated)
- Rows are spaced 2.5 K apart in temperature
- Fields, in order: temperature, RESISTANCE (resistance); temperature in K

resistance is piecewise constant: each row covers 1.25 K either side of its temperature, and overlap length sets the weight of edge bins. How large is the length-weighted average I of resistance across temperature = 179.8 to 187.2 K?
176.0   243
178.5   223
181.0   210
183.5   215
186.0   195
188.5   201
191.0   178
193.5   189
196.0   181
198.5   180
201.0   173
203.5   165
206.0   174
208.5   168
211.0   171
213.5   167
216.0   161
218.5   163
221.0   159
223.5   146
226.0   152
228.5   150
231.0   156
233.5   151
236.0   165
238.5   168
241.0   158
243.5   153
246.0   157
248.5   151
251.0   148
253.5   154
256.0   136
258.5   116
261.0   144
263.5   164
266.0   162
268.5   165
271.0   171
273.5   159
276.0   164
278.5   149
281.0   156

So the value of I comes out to 207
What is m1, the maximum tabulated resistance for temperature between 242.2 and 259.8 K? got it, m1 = 157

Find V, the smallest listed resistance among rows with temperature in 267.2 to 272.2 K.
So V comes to 165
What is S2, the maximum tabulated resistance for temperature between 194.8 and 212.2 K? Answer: 181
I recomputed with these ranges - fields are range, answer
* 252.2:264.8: 143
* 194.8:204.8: 175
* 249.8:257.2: 146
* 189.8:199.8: 182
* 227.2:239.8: 158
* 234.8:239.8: 166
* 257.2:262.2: 130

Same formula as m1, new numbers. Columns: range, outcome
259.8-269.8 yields 165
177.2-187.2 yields 223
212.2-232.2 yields 167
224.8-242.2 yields 168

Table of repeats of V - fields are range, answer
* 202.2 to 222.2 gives 159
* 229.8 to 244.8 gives 151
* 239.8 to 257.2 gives 136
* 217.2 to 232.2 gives 146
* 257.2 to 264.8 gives 116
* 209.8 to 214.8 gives 167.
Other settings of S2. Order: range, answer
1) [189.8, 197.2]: 189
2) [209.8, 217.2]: 171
